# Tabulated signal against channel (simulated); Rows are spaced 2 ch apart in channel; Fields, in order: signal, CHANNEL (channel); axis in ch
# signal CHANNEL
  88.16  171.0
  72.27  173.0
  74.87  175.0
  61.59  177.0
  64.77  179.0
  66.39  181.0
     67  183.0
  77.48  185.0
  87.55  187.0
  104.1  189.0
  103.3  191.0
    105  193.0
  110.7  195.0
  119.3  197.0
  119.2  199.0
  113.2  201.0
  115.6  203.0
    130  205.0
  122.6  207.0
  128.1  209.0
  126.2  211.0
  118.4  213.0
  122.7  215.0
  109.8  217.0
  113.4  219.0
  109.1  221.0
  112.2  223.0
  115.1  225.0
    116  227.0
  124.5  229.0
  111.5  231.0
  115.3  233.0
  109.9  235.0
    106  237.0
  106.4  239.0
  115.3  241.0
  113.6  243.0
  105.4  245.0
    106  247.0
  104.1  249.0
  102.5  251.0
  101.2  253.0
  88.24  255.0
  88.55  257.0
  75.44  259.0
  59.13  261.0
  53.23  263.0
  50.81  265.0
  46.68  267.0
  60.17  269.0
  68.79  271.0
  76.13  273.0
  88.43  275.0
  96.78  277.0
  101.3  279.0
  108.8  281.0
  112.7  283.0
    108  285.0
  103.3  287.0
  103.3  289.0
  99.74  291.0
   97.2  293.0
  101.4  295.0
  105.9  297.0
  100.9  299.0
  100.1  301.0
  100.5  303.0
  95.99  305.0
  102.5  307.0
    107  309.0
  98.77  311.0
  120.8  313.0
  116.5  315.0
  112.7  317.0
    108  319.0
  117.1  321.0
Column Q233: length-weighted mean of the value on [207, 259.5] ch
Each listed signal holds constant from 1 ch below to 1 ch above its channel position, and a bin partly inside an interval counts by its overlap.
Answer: 110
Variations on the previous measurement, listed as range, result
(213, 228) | 114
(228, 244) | 113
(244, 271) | 79.7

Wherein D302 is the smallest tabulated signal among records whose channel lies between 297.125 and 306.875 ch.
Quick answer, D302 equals 95.99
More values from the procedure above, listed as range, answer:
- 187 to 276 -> 46.68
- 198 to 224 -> 109.1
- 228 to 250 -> 104.1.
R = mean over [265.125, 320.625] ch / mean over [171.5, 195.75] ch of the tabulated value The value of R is 1.2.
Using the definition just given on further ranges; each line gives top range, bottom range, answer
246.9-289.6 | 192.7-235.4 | 0.73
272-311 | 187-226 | 0.87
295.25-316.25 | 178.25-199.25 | 1.13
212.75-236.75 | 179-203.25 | 1.18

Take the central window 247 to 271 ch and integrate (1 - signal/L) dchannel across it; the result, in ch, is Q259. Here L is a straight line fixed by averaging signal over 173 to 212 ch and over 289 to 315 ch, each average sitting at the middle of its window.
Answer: 5.9 ch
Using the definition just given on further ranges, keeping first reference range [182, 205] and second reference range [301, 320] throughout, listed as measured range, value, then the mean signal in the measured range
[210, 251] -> -3.3 ch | 113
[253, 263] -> 2.6 ch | 77.7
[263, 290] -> 5.2 ch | 85.3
